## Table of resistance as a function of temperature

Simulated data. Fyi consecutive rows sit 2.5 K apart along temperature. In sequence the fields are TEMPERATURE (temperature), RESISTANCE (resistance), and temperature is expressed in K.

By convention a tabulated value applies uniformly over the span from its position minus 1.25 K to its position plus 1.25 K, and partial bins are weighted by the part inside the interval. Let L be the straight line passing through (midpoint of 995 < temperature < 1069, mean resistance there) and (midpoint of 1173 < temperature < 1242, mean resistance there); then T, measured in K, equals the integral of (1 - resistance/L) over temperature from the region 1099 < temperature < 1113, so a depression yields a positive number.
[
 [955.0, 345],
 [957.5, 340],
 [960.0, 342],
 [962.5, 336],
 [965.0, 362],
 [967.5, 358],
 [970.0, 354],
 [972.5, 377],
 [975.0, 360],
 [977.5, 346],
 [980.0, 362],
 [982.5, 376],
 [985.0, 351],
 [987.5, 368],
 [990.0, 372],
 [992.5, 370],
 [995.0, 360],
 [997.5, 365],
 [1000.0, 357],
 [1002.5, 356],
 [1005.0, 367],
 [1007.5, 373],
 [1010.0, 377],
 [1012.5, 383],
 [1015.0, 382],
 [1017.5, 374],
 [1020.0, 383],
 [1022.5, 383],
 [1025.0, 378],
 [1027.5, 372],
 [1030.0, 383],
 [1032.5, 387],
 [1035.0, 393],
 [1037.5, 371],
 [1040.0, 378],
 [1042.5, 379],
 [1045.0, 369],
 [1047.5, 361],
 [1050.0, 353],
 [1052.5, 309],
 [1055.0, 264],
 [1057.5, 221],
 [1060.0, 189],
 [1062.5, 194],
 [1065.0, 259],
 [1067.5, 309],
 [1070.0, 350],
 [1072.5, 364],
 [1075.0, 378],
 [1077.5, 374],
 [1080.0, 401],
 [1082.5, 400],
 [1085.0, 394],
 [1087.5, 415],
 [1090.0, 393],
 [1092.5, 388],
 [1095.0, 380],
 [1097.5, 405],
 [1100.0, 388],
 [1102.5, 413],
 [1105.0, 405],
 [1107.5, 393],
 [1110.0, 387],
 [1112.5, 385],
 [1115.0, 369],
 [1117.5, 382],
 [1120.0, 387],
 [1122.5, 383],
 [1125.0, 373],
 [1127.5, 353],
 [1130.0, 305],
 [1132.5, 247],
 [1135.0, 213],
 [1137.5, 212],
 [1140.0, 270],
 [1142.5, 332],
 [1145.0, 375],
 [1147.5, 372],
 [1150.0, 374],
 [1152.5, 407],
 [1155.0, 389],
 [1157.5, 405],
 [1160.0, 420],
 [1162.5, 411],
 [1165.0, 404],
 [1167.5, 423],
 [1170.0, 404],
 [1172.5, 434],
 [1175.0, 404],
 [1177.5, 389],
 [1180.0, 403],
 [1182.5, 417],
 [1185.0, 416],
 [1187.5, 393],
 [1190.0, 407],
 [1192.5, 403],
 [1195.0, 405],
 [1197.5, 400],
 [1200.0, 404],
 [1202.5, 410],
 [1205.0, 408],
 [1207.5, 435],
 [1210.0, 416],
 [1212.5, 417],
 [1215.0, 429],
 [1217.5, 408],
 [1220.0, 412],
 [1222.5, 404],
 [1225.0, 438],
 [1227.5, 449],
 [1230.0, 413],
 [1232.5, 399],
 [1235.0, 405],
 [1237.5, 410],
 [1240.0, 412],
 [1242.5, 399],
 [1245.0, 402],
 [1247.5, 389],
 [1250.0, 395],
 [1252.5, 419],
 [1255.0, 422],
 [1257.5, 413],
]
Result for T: -0.9 K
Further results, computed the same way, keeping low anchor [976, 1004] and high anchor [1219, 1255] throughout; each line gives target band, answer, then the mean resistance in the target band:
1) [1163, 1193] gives -0.7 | 408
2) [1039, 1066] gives 5.5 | 297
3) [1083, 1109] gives -1.0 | 397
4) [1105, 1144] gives 5.3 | 335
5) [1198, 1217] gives -0.5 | 416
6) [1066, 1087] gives 0.4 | 371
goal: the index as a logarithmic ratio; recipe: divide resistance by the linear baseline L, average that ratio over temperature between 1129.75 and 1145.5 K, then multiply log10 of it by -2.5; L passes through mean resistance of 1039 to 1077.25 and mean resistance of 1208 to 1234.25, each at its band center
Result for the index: 0.32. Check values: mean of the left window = 313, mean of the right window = 419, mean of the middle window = 273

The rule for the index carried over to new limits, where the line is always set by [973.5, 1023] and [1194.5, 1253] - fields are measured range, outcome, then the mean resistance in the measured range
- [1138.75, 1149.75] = 0.16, 341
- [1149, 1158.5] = 0.01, 394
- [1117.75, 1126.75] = 0.03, 380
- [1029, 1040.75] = -0.02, 383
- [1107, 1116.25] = 0.02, 383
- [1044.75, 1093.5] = 0.15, 333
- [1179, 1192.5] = -0.01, 407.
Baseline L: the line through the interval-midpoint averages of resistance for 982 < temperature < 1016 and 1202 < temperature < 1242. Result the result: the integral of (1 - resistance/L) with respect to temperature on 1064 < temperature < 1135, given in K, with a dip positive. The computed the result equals 3.9 K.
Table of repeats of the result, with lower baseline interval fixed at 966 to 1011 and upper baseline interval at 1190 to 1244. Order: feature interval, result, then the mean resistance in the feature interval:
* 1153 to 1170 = -0.31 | 408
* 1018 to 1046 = -0.49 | 380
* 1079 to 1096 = -0.48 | 396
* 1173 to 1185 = -0.05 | 406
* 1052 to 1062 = 3.73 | 237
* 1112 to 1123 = 0.30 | 381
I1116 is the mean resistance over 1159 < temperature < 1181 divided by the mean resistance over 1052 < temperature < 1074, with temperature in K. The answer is 1.50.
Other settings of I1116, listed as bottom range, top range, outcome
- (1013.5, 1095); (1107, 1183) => 1.04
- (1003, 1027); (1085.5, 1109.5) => 1.05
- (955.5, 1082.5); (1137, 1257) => 1.14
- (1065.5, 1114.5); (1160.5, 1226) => 1.07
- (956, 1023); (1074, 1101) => 1.08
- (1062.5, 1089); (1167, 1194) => 1.14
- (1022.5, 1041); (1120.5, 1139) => 0.79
